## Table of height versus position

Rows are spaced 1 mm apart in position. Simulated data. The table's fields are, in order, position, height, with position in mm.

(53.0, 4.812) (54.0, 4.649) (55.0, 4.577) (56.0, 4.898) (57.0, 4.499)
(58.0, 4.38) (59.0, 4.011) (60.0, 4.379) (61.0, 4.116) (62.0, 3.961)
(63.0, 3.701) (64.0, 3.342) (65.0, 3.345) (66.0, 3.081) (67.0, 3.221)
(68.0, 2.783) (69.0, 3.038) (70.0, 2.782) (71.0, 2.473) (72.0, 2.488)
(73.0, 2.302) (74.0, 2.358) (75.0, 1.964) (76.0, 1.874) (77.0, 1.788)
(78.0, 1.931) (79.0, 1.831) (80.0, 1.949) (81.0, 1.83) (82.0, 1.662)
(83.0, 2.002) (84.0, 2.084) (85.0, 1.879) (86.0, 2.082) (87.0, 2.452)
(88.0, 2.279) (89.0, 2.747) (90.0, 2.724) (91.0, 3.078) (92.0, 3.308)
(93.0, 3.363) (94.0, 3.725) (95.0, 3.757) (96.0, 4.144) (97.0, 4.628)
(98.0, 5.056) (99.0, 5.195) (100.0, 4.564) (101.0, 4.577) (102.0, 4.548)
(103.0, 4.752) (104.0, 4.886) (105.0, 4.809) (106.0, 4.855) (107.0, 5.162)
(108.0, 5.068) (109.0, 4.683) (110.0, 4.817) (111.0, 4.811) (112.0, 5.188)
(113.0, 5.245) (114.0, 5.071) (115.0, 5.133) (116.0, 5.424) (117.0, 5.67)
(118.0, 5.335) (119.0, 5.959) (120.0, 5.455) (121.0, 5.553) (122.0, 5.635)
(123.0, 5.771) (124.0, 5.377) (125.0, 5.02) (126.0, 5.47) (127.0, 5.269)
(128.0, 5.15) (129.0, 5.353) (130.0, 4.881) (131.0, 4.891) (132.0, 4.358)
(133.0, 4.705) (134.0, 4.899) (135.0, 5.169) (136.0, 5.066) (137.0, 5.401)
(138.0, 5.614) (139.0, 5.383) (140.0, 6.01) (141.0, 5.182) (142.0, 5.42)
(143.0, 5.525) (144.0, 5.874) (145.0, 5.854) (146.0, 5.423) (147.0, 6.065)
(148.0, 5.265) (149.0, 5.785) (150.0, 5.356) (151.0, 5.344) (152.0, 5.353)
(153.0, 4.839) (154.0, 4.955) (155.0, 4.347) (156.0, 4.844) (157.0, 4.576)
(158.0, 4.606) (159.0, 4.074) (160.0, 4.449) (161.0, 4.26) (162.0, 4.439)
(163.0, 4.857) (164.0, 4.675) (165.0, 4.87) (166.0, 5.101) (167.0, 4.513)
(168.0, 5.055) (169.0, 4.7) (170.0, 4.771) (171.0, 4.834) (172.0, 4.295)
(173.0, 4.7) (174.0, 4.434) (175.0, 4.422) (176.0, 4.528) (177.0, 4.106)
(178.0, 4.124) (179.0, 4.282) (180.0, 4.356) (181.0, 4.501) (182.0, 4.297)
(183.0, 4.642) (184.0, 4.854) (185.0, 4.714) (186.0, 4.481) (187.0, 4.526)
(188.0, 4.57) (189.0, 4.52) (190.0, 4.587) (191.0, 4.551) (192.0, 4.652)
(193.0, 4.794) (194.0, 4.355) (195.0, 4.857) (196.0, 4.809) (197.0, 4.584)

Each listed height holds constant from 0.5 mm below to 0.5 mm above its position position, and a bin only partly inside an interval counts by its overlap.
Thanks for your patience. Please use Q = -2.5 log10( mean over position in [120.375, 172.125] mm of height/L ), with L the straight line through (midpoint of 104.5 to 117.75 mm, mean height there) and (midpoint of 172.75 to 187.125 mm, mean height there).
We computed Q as -0.07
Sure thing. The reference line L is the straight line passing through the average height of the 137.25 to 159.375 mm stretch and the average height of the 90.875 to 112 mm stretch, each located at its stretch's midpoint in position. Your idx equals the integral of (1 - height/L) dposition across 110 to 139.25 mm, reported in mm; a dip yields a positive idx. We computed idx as -2.2 mm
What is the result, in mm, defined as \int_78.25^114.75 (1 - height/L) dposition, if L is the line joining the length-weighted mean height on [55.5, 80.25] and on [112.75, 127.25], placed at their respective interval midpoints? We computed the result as 6.0 mm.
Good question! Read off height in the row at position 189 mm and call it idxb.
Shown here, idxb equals 4.52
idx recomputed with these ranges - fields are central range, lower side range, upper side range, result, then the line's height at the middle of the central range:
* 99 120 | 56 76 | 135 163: -3.8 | 4.26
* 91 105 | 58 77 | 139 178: -2.3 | 3.69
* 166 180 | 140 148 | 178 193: 0.9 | 4.86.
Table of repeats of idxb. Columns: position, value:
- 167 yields 4.513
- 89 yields 2.747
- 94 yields 3.725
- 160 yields 4.449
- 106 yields 4.855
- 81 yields 1.83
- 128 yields 5.15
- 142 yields 5.42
